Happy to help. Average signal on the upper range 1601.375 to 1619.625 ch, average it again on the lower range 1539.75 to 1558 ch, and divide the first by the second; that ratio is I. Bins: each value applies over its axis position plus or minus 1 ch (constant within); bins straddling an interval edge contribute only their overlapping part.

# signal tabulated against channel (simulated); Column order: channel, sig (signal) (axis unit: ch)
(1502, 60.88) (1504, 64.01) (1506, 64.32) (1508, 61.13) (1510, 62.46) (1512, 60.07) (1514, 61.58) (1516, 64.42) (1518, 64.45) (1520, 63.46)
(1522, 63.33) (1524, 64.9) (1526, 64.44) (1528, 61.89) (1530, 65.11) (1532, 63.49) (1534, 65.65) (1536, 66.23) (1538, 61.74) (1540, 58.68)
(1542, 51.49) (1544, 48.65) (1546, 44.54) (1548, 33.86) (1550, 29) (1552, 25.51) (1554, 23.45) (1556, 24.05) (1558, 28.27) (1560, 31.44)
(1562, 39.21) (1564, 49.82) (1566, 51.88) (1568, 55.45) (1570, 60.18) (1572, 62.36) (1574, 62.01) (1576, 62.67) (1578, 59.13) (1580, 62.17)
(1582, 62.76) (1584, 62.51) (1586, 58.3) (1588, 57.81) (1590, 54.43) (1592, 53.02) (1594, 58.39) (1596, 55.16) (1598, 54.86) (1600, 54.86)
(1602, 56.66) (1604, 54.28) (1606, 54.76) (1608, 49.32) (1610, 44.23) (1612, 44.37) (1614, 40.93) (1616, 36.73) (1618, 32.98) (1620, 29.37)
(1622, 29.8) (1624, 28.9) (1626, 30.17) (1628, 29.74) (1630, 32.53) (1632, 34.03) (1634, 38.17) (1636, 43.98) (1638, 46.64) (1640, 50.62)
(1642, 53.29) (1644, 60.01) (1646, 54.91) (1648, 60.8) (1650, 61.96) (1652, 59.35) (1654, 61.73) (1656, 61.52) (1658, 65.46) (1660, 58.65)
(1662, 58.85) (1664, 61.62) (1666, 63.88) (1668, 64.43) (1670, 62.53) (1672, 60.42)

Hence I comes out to 1.2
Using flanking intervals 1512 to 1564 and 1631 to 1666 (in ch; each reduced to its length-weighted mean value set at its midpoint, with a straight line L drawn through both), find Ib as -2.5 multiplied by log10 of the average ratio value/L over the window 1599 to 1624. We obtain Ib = 0.23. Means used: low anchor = 50.9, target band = 43.4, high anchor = 55.1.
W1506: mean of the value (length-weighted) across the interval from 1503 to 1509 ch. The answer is 63.2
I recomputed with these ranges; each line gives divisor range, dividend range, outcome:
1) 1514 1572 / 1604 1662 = 0.91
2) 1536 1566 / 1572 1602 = 1.44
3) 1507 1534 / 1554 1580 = 0.77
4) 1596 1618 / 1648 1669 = 1.27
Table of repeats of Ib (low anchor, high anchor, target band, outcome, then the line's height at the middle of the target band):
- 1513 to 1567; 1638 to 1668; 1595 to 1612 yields 0.06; 55.5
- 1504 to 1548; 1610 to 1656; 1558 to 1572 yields 0.14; 54.5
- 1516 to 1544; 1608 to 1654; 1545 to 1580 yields 0.25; 56.2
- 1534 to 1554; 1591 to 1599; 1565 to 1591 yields -0.14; 52.4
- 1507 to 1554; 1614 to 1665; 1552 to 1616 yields 0.02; 51.7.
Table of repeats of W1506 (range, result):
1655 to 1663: 61.1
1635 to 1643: 48.6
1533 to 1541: 63.1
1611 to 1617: 40.7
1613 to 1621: 35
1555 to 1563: 30.7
